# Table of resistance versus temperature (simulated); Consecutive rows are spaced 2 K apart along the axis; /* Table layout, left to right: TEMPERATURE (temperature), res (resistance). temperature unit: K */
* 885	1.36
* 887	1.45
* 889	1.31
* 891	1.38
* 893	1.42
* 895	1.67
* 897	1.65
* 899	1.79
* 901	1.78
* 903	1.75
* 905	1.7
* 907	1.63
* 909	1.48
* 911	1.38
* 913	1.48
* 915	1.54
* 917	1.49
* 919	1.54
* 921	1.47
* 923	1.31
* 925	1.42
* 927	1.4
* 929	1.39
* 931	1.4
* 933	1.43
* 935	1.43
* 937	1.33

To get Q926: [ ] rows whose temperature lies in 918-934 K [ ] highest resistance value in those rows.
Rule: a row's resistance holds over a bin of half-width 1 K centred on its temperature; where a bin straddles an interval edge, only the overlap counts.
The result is 1.54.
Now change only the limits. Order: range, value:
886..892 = 1.45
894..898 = 1.67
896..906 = 1.79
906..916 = 1.63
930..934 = 1.43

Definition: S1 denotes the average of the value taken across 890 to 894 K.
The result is 1.4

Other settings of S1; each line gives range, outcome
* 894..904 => 1.73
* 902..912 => 1.59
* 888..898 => 1.49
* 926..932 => 1.4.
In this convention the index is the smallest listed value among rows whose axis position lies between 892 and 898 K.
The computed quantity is 1.42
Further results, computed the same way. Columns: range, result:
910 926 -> 1.31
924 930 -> 1.39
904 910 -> 1.48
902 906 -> 1.7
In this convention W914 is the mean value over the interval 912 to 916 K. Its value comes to 1.51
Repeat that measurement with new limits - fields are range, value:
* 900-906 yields 1.74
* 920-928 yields 1.4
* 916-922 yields 1.5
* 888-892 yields 1.34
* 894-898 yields 1.66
